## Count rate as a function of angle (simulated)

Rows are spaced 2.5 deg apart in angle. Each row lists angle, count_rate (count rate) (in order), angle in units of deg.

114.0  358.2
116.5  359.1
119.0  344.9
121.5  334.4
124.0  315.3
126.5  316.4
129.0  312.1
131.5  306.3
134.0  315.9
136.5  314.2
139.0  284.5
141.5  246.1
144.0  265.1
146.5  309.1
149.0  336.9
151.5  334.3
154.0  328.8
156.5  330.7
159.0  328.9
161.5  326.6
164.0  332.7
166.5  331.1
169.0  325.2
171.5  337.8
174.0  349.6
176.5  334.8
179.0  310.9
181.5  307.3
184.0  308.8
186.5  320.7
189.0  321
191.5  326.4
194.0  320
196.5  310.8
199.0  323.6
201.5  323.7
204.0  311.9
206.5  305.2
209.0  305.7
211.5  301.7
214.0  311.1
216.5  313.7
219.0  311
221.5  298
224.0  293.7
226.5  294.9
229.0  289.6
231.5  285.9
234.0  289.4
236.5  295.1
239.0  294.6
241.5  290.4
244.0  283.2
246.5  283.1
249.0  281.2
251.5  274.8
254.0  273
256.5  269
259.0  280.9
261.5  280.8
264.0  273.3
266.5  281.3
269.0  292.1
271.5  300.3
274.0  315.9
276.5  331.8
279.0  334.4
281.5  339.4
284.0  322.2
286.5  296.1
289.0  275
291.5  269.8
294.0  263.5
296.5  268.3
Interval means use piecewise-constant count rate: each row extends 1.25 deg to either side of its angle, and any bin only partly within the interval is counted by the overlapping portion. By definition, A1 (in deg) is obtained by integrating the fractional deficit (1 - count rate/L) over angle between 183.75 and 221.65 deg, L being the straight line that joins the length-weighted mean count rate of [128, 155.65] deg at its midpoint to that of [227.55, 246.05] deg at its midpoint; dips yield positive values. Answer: -2.4 deg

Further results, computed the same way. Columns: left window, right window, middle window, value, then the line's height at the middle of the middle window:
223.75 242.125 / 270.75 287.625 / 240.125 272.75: 2.6 deg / 306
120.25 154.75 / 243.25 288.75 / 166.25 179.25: -1.2 deg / 305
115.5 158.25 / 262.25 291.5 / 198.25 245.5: 1.1 deg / 308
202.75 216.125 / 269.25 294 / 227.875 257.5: 2.2 deg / 307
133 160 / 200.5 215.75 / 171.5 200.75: -1.2 deg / 309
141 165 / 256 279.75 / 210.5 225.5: 0.0 deg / 305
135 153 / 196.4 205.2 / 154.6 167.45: -1.1 deg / 305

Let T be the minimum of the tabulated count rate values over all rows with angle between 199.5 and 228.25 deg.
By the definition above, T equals 293.7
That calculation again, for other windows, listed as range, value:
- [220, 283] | 269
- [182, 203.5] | 308.8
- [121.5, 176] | 246.1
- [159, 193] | 307.3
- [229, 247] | 283.1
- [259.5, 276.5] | 273.3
